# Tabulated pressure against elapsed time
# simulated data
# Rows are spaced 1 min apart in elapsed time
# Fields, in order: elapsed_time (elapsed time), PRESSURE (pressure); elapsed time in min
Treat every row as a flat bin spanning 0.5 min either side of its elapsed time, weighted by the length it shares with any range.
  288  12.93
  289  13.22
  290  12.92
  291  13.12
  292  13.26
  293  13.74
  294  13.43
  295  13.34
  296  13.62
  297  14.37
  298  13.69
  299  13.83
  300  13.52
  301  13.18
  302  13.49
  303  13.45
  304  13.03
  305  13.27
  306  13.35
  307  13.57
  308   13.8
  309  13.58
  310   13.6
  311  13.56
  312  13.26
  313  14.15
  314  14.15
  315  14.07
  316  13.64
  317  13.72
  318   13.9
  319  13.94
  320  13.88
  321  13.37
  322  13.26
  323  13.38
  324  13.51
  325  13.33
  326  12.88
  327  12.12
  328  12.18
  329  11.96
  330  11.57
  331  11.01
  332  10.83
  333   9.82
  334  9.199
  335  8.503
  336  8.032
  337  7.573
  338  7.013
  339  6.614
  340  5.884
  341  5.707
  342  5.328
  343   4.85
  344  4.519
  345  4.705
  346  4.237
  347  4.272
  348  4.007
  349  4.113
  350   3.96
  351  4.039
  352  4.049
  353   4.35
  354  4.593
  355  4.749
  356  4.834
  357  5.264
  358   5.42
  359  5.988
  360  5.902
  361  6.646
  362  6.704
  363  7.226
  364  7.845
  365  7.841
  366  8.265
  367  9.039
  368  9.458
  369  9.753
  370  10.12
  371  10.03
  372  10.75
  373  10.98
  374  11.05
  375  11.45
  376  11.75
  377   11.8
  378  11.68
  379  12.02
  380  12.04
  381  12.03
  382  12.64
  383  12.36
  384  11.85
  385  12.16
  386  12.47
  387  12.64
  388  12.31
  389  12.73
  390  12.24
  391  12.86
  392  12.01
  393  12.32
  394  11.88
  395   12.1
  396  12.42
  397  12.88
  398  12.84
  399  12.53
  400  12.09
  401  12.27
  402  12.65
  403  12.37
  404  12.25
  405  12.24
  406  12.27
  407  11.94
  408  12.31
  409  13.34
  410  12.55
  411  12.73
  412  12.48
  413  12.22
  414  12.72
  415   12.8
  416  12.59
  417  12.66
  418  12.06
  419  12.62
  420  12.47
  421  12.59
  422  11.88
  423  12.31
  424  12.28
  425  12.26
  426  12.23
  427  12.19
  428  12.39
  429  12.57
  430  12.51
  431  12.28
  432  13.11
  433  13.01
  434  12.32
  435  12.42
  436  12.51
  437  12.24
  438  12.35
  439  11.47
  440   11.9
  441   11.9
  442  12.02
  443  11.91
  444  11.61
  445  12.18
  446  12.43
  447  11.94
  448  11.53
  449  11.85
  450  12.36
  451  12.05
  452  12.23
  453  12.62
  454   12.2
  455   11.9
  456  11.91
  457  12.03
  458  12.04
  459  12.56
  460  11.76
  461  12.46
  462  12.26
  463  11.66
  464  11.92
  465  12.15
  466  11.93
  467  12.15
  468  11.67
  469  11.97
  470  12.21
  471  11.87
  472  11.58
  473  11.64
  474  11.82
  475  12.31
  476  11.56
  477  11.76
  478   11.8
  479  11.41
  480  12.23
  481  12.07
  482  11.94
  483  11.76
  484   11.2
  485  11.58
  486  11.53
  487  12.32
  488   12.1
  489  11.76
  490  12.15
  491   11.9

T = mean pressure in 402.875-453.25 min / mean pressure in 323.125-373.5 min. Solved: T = 1.60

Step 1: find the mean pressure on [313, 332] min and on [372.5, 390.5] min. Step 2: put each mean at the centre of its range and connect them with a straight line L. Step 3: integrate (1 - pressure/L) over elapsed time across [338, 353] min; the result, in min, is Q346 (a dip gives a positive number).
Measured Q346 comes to 9.3 min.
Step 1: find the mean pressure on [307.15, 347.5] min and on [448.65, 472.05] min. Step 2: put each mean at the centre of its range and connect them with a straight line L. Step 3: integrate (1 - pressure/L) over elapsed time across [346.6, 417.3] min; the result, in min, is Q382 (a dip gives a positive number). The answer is 7.0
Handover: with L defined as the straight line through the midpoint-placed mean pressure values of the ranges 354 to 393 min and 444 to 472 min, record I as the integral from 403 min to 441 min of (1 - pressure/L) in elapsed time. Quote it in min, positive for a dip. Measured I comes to -4.38 min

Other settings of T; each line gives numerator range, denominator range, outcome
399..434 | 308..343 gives 1.10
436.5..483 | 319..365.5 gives 1.53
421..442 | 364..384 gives 1.15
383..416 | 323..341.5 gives 1.25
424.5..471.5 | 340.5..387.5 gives 1.51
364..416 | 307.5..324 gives 0.86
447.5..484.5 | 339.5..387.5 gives 1.50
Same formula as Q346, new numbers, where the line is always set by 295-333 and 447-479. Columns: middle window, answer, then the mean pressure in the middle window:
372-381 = 0.8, 11.6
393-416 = 0.0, 12.4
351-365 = 7.8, 5.68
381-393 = 0.2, 12.4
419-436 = -0.2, 12.4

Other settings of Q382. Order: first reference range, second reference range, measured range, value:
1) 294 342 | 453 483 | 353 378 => 7.98 min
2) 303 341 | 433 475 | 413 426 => -0.43 min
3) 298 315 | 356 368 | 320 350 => 4.95 min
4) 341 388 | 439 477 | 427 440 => -1.70 min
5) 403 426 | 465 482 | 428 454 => -0.07 min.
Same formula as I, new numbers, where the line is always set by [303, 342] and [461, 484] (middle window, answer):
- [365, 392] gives 1.1 min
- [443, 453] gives -0.1 min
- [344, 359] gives 9.3 min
